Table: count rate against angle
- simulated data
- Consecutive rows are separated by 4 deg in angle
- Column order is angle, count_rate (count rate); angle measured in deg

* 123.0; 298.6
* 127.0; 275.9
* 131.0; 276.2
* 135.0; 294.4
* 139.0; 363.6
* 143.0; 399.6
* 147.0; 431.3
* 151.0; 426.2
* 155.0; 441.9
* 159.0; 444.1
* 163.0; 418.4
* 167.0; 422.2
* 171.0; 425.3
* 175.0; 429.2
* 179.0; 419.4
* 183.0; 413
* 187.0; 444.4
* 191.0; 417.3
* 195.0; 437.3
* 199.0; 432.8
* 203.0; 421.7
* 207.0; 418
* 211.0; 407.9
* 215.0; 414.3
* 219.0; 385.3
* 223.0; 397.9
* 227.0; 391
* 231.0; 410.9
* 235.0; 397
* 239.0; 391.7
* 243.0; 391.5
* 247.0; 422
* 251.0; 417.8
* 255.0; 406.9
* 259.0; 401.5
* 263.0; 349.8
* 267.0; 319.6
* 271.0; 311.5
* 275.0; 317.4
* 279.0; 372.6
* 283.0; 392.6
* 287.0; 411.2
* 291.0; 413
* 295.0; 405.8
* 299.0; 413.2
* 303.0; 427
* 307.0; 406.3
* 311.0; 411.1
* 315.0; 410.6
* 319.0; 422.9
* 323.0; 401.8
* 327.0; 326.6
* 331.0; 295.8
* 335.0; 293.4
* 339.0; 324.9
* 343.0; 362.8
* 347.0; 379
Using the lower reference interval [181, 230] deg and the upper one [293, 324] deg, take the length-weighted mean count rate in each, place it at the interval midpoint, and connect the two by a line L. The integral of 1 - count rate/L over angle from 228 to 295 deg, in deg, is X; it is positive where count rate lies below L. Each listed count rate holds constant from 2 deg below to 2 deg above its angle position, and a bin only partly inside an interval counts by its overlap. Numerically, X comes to 4.9 deg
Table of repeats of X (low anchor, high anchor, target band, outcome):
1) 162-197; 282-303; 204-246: 1.8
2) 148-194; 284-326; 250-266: 1.1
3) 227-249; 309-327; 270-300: 1.6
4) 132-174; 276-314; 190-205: -0.9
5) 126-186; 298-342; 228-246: -0.6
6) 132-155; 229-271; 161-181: -2.0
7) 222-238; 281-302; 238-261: -0.2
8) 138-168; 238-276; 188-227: -1.8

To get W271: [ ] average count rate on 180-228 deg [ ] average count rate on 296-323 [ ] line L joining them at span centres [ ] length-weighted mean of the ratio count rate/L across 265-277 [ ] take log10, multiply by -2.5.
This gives 0.29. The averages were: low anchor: 416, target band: 316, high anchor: 414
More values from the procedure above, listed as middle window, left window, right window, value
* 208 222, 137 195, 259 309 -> 0.00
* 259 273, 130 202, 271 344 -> 0.15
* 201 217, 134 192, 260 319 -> -0.03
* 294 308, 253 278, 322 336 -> -0.22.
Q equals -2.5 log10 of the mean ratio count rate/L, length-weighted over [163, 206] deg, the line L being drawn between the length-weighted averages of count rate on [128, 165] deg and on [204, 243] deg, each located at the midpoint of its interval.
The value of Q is -0.09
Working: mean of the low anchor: 385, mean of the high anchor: 402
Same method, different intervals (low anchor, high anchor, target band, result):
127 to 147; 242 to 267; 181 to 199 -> -0.182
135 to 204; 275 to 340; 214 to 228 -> 0.024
